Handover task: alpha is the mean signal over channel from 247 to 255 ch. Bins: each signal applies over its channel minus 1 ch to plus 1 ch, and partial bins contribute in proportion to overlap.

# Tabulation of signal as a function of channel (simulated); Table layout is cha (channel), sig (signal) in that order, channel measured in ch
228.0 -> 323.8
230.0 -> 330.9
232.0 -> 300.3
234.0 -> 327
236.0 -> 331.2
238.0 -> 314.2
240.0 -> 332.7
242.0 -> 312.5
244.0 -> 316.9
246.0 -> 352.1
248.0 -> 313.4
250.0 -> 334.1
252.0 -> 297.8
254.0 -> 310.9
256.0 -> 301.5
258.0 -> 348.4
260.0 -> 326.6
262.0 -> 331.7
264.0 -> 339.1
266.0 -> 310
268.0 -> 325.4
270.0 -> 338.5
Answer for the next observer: 314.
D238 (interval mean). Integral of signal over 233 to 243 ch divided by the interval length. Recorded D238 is 324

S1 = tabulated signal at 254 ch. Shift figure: 310.9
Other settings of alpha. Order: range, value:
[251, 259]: 315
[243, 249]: 327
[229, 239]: 321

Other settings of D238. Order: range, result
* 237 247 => 326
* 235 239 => 323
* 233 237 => 329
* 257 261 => 338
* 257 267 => 331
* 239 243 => 323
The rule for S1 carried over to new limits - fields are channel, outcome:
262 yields 331.7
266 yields 310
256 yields 301.5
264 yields 339.1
